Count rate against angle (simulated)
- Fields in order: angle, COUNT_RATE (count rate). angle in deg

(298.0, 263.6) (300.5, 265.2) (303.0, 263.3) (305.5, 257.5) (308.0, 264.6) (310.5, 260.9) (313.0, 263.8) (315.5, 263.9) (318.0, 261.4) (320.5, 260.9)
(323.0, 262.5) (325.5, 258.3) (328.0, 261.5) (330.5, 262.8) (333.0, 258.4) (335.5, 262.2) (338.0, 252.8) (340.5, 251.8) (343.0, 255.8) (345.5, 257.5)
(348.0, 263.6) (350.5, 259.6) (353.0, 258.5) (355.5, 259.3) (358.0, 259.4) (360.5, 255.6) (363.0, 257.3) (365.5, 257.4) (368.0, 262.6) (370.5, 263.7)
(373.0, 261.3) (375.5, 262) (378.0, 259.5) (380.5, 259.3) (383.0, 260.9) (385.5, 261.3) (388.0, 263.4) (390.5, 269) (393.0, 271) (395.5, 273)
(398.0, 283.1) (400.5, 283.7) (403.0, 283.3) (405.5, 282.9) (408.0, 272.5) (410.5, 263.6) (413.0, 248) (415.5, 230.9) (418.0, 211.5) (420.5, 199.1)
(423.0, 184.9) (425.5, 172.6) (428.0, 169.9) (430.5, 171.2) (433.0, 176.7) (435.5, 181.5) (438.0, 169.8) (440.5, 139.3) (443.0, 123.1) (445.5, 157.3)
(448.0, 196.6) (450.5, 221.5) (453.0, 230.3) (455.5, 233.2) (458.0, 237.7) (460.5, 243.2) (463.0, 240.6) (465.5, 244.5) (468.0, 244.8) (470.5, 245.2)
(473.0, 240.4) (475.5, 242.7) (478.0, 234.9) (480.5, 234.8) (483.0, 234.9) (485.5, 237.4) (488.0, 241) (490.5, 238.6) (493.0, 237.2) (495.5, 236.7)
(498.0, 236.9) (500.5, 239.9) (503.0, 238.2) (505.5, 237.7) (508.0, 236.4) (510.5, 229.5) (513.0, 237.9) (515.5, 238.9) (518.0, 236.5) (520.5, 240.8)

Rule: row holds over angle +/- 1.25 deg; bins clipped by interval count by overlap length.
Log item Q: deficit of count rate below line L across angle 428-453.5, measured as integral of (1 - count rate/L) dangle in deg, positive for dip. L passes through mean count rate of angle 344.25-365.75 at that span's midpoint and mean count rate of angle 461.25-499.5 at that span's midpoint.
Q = 7.3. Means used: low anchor 259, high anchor 239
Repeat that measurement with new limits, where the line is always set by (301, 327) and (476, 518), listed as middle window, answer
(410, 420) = 0.58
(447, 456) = 0.86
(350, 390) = -0.95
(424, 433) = 2.70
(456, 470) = -0.01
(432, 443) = 3.75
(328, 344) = 0.07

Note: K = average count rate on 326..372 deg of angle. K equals 259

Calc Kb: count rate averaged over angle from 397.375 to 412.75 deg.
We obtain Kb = 276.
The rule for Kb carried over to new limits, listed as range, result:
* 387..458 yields 220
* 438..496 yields 222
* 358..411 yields 267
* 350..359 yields 259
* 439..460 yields 194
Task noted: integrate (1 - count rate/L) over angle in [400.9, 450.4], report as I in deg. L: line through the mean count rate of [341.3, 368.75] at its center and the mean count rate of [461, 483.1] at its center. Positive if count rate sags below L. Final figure 8.88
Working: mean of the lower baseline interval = 259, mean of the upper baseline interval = 241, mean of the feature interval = 204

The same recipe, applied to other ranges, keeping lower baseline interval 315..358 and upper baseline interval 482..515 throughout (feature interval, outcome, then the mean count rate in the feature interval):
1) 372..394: -0.9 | 263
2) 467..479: -0.1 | 242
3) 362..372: -0.2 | 260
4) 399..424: 0.2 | 247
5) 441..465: 3.5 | 208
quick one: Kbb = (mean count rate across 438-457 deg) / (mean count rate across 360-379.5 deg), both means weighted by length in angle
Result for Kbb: 0.71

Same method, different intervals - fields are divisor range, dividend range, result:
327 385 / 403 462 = 0.80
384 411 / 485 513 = 0.87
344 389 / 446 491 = 0.90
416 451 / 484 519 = 1.34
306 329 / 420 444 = 0.64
